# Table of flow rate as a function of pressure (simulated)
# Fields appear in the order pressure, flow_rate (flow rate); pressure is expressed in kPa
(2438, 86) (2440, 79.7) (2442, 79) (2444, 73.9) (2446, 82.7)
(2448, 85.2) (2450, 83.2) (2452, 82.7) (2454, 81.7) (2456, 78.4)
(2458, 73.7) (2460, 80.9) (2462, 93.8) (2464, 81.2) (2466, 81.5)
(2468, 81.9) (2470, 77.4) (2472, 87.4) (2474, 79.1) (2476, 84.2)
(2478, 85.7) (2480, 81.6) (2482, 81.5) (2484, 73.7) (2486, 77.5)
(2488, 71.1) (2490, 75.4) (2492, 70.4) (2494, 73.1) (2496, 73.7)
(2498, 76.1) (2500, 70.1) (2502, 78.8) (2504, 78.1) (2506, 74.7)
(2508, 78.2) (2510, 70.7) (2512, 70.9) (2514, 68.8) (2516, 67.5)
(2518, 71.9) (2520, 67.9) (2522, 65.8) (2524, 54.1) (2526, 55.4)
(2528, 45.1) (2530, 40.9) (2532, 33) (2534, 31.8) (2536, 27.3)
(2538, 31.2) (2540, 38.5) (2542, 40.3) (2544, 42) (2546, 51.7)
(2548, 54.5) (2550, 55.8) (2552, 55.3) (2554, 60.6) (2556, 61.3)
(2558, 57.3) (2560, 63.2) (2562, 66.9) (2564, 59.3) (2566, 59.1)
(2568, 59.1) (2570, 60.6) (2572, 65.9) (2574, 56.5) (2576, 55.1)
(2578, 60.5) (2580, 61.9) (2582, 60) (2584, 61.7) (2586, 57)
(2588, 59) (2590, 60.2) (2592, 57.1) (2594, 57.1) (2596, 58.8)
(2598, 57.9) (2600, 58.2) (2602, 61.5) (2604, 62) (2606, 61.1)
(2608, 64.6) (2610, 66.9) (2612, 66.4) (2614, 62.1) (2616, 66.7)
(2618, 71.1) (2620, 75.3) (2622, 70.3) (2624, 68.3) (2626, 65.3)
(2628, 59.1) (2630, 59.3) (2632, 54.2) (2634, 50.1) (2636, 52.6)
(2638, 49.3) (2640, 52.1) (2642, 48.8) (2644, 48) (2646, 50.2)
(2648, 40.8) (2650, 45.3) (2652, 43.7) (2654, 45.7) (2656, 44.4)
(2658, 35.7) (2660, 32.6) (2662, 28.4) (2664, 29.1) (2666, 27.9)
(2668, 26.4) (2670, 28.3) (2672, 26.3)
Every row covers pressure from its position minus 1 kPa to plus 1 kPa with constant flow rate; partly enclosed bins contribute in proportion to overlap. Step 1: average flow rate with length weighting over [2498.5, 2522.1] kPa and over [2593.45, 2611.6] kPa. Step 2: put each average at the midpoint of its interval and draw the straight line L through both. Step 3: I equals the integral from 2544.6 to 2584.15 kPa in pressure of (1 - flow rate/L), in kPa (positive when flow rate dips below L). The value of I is 4.0 kPa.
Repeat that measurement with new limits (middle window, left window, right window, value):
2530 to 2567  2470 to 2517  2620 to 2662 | 9.5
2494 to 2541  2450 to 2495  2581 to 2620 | 9.0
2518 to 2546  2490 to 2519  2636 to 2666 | 9.2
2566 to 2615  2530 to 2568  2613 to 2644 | -5.0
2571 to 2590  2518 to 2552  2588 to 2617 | -1.0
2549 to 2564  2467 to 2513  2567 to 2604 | 1.1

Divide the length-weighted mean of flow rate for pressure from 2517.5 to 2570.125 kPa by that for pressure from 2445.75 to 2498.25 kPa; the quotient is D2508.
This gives 0.7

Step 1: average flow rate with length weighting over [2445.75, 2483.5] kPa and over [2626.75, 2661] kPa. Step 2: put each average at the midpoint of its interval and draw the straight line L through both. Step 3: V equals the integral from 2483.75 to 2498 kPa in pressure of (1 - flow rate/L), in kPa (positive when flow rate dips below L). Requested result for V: 0.63 kPa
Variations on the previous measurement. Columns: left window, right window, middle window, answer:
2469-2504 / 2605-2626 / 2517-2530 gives 2.79 kPa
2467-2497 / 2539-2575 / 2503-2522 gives -0.69 kPa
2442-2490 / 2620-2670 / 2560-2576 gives 0.21 kPa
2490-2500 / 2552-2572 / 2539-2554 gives 3.40 kPa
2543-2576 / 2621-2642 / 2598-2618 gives -1.96 kPa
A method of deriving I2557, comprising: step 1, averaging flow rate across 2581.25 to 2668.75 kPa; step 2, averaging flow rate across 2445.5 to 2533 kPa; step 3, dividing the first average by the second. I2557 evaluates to 0.7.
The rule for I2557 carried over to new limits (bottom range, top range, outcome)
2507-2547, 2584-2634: 1.18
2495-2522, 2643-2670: 0.52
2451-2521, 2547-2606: 0.77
